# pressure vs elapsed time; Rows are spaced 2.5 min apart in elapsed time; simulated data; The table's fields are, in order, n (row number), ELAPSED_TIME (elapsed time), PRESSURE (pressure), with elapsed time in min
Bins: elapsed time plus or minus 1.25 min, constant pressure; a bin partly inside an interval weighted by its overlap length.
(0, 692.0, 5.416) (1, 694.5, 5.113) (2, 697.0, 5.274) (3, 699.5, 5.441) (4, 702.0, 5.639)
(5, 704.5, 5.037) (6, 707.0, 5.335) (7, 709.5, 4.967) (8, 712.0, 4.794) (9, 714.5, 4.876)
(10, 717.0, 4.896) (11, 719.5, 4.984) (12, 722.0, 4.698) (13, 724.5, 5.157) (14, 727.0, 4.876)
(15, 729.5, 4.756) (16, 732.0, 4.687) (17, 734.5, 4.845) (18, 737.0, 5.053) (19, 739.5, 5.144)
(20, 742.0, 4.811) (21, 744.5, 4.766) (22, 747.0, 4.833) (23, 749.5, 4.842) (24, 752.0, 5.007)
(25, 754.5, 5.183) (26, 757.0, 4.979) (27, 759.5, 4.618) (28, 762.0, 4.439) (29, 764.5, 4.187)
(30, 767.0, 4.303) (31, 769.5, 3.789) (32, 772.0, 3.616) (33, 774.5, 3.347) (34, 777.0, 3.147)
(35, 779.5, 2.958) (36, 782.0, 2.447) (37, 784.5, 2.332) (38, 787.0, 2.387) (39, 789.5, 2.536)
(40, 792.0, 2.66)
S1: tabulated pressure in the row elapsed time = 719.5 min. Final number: 4.984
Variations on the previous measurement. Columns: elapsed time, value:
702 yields 5.639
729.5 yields 4.756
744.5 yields 4.766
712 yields 4.794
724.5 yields 5.157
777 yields 3.147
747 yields 4.833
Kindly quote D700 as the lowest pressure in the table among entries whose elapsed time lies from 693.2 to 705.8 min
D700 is 5.037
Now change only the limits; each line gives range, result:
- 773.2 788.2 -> 2.332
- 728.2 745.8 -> 4.687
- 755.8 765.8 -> 4.187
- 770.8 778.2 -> 3.147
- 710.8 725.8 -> 4.698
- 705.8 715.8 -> 4.794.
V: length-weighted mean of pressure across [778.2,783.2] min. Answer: 2.71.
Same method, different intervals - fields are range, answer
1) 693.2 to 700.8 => 5.28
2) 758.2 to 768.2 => 4.39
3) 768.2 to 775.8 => 3.59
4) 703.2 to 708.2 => 5.19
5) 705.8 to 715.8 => 4.99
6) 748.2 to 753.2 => 4.92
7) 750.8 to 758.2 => 5.06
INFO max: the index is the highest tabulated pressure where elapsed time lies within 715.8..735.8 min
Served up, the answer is 5.157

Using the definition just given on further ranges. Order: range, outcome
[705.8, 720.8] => 5.335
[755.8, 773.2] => 4.979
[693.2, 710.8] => 5.639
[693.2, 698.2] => 5.274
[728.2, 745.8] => 5.144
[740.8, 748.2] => 4.833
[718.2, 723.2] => 4.984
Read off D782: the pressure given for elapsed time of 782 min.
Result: 2.447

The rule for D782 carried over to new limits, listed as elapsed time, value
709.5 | 4.967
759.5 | 4.618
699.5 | 5.441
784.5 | 2.332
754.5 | 5.183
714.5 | 4.876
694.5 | 5.113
